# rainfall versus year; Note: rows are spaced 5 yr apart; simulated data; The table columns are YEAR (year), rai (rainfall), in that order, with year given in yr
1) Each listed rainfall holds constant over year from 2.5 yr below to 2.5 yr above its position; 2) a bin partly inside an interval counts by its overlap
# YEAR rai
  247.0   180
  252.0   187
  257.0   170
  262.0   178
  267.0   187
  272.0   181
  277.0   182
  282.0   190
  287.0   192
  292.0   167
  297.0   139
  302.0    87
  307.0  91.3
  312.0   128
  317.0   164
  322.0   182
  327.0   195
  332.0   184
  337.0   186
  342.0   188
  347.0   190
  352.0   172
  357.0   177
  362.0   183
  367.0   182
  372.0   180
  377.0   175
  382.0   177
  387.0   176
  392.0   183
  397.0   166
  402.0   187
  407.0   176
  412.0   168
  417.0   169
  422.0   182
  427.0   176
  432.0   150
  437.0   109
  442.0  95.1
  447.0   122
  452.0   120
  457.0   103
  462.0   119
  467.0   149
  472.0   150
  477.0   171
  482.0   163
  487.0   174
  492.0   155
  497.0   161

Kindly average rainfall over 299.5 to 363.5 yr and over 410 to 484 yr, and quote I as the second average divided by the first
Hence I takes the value 0.9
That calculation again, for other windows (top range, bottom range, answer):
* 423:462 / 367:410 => 0.71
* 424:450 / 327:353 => 0.71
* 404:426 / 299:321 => 1.42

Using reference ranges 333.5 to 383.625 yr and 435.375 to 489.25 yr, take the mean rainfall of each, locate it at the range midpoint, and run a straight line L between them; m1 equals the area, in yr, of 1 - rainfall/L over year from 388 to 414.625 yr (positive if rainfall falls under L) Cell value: -2.32 yr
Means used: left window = 181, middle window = 176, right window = 134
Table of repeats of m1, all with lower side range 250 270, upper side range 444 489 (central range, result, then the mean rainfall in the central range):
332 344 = -1.53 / 186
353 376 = -2.80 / 180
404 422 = -2.66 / 173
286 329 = 5.91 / 147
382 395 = -1.93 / 178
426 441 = 1.02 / 137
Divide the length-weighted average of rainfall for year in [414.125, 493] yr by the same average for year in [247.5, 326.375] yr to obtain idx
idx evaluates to 0.9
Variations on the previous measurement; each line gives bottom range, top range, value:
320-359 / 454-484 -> 0.77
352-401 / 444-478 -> 0.74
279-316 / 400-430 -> 1.22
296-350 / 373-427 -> 1.11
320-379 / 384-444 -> 0.89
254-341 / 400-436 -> 1.03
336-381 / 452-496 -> 0.81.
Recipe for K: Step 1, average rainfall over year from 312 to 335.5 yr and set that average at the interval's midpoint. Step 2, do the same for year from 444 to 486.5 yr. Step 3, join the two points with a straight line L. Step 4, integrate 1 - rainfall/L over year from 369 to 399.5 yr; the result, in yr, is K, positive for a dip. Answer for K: -3.1 yr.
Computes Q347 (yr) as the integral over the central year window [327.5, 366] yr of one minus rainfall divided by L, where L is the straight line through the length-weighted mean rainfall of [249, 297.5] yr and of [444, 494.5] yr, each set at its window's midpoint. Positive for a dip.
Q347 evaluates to -4.3 yr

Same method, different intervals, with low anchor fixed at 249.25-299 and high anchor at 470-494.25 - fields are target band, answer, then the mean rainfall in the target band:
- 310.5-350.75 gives -1.06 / 178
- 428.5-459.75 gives 8.91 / 118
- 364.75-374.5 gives -0.57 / 181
